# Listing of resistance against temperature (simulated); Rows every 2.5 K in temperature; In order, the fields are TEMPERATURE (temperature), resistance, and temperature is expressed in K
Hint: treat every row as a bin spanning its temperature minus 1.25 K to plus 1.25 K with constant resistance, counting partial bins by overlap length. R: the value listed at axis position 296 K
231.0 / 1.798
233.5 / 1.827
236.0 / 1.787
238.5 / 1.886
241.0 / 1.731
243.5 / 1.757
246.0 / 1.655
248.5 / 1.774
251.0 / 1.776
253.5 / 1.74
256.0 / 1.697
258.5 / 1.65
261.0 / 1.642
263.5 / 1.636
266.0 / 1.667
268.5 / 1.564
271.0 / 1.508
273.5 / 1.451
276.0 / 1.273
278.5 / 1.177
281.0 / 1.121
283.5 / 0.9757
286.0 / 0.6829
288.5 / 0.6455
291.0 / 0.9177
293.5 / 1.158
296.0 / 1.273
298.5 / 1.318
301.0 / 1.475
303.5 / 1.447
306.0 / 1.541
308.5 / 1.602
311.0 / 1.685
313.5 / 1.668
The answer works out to 1.273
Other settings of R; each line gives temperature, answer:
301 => 1.475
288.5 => 0.6455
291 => 0.9177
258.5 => 1.65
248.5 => 1.774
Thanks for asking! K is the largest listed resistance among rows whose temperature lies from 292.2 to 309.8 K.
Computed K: 1.602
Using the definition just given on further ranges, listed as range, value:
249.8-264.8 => 1.776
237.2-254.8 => 1.886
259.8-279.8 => 1.667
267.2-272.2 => 1.564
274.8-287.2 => 1.273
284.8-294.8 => 1.158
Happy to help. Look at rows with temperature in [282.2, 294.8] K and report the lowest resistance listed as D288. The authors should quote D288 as 0.6455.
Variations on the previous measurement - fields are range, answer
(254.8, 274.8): 1.451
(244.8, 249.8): 1.655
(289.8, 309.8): 0.9177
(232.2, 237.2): 1.787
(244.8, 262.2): 1.642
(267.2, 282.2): 1.121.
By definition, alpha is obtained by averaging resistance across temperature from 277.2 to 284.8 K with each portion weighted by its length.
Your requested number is 1.09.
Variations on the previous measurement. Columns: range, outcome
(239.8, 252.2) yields 1.74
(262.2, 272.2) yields 1.59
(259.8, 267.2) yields 1.65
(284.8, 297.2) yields 0.935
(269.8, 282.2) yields 1.31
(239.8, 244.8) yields 1.74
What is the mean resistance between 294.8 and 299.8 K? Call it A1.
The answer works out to 1.3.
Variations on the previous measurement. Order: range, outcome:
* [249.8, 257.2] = 1.74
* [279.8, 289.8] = 0.855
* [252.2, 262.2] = 1.68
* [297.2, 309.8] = 1.48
